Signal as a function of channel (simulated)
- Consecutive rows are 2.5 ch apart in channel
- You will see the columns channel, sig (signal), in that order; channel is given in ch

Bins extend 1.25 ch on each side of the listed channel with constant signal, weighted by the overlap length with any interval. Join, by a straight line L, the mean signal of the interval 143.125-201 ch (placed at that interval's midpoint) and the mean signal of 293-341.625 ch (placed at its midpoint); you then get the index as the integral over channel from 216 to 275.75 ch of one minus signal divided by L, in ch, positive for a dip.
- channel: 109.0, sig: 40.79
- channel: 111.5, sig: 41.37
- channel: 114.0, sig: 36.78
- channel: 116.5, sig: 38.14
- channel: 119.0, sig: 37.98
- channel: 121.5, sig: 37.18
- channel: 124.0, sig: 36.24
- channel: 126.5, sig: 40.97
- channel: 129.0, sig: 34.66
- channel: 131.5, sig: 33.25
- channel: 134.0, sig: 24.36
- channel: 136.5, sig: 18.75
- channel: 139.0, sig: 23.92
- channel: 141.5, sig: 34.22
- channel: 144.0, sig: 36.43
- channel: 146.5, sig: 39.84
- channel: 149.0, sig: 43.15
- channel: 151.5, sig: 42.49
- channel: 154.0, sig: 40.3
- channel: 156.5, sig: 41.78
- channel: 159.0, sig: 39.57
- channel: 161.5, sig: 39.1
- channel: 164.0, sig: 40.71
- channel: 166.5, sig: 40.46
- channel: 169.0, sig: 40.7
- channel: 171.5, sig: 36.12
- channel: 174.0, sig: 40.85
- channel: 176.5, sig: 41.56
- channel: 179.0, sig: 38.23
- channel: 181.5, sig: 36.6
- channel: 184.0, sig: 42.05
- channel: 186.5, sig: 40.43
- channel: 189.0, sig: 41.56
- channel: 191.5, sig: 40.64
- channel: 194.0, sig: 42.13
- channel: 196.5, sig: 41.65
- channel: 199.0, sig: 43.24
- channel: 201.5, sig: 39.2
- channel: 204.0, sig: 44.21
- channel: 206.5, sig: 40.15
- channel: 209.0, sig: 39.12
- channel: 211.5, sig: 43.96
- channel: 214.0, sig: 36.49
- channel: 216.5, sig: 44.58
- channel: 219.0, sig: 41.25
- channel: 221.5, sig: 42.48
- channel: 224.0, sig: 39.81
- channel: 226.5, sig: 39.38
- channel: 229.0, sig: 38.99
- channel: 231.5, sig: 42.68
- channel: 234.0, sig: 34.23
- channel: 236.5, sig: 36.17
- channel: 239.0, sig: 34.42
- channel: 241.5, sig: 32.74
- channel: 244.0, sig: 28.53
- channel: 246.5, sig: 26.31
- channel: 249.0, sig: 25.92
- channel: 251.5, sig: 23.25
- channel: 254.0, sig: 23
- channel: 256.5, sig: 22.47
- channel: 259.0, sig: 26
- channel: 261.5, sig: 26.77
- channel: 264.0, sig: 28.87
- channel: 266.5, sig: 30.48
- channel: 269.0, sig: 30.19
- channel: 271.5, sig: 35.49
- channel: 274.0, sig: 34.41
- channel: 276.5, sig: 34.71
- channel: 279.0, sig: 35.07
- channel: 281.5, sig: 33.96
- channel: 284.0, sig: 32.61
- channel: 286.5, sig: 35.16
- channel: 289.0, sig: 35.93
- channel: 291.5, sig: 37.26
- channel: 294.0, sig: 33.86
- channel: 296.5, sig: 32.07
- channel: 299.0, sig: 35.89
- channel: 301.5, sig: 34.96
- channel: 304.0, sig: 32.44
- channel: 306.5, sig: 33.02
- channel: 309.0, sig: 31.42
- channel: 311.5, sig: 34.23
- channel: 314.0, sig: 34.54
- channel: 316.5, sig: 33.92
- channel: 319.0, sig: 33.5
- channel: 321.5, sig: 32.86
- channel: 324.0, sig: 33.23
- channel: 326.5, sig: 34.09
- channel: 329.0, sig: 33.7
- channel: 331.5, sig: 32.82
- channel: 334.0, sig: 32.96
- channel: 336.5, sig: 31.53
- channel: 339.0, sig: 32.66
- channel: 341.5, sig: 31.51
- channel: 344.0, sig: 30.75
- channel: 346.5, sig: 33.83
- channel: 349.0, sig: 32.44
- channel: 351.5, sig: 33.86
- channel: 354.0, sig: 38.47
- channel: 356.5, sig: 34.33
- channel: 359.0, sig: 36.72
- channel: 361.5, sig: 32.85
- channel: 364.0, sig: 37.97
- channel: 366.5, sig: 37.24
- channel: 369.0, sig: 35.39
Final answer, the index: 6.8 ch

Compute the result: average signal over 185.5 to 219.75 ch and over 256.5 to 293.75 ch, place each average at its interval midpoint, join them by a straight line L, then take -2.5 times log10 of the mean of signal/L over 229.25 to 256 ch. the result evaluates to 0.185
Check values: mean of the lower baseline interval 41.3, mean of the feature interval 30.8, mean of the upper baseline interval 32.3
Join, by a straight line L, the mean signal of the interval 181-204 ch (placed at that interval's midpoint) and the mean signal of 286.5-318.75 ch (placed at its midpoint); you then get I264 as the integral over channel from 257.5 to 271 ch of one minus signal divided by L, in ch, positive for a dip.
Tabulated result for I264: 2.9 ch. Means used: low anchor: 41.2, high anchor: 34.1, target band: 28.7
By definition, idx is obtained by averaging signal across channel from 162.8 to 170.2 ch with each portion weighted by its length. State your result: 40.6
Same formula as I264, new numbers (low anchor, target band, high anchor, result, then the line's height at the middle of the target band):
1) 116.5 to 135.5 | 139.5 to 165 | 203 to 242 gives -2.2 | 36.2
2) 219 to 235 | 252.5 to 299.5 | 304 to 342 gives 5.9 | 36.4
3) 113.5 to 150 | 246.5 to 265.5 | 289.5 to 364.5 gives 4.8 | 34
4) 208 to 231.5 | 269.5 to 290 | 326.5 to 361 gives 1.5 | 37.3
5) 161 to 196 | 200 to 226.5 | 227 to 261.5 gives -4.6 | 35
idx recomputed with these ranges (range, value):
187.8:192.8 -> 41.1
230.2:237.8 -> 37.7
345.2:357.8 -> 34.6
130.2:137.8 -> 25.5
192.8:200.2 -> 42.3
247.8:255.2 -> 24.1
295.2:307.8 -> 33.7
